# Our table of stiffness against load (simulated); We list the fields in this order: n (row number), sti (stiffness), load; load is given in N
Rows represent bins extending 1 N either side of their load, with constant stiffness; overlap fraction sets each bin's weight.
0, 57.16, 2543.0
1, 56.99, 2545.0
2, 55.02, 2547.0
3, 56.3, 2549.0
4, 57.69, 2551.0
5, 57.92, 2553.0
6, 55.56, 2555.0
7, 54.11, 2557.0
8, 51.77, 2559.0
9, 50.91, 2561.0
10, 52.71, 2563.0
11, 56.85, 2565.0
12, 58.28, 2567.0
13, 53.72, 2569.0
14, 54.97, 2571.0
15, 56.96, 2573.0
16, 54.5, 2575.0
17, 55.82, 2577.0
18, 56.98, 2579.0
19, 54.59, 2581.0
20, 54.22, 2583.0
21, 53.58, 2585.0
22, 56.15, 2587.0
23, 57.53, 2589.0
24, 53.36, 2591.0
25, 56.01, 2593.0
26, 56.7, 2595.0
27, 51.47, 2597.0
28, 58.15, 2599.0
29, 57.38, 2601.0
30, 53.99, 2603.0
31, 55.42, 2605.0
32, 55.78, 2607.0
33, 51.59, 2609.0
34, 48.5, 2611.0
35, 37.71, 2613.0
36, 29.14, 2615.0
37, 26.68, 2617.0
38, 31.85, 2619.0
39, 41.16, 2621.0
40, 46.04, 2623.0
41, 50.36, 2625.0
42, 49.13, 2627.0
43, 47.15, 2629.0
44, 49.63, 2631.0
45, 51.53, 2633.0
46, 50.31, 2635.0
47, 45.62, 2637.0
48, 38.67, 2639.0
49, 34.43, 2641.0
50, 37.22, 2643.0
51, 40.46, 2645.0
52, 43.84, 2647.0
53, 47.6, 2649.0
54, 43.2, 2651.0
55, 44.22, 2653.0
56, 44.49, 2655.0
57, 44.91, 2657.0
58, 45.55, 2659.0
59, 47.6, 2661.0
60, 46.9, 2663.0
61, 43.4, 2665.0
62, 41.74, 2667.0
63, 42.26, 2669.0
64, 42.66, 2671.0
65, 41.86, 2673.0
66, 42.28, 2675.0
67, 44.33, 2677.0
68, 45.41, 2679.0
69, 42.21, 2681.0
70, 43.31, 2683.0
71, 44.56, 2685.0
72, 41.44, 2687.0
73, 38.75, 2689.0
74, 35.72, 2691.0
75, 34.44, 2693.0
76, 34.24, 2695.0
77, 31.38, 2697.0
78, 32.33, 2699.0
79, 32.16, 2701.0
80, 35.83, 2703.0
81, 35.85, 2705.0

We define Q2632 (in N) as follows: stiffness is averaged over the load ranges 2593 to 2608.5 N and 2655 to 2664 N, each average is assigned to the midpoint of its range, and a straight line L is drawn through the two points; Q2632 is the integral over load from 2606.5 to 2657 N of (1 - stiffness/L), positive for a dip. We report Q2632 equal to 7.0 N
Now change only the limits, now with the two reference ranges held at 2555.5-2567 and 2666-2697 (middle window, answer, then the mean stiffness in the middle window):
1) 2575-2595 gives -1.6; 55.4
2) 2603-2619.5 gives 1.8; 43.1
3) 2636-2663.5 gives 0.6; 43.1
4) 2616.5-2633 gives 1.1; 43.8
